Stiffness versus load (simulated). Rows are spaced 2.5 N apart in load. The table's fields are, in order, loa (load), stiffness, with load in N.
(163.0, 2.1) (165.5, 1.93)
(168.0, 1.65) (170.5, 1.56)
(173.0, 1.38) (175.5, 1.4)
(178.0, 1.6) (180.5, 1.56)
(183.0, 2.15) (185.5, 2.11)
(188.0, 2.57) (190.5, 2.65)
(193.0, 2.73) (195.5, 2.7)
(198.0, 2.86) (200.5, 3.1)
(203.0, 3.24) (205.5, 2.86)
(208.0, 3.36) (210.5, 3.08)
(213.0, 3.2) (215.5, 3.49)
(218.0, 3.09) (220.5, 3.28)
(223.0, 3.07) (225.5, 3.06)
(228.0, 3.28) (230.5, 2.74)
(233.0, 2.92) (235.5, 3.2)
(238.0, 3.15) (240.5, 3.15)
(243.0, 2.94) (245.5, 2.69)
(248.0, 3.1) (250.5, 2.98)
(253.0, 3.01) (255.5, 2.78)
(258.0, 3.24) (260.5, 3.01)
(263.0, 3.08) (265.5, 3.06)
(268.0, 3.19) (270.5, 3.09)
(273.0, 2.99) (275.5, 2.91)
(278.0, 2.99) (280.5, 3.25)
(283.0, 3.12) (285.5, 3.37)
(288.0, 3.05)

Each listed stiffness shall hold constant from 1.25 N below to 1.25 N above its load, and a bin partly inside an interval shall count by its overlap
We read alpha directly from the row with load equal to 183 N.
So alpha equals 2.15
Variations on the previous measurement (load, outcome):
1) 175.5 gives 1.4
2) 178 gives 1.6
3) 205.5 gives 2.86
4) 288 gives 3.05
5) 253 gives 3.01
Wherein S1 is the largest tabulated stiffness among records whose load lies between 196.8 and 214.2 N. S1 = 3.36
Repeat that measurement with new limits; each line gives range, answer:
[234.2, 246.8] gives 3.2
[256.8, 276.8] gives 3.24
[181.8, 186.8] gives 2.15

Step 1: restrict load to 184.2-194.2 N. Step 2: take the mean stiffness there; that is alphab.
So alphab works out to 2.51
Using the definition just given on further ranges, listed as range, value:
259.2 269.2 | 3.09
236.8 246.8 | 2.98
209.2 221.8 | 3.23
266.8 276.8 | 3.04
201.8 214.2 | 3.15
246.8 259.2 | 3.02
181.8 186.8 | 2.13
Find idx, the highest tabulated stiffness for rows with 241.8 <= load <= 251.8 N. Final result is 3.1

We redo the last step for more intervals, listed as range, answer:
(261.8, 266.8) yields 3.08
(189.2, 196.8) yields 2.73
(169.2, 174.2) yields 1.56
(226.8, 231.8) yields 3.28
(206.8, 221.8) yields 3.49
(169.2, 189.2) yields 2.57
